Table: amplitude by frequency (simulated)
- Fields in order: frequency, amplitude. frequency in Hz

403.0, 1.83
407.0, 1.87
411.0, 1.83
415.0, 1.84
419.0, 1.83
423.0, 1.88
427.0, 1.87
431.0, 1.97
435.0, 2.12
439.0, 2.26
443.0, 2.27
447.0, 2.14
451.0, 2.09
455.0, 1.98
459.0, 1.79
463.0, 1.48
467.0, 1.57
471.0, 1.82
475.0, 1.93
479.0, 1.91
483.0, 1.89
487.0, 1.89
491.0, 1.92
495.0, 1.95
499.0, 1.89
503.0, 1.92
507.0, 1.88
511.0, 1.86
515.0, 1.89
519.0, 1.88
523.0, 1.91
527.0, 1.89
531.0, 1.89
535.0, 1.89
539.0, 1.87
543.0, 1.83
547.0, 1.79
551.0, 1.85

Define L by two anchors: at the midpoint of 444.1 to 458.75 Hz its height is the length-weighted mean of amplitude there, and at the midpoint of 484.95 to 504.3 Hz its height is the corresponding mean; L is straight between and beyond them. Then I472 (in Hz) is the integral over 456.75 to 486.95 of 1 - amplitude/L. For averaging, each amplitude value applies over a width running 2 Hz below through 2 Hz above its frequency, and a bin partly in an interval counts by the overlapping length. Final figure 3.1 Hz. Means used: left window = 2.05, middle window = 1.78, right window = 1.91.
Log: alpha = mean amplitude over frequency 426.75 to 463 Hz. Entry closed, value 2.03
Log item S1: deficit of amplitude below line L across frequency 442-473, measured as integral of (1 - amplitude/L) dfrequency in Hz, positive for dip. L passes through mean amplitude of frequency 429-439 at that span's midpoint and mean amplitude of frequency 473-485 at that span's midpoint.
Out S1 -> 1.8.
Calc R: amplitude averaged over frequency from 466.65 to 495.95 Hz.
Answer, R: 1.87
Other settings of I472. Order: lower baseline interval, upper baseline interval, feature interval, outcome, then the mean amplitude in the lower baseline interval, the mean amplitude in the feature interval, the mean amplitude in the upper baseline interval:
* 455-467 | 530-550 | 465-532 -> -4.31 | 1.68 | 1.88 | 1.85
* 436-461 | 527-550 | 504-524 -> 0.37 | 2.09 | 1.88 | 1.86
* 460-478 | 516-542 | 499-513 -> -0.51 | 1.72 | 1.89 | 1.89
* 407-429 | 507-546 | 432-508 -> -2.82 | 1.85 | 1.93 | 1.88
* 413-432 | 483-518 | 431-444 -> -2.05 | 1.87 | 2.17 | 1.9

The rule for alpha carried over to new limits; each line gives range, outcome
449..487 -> 1.83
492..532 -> 1.9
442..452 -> 2.16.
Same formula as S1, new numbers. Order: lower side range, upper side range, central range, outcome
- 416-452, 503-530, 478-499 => 0.32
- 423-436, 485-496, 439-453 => -1.66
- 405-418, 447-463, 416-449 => -2.72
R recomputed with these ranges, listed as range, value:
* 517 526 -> 1.89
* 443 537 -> 1.89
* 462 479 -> 1.74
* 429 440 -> 2.1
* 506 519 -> 1.88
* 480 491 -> 1.9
